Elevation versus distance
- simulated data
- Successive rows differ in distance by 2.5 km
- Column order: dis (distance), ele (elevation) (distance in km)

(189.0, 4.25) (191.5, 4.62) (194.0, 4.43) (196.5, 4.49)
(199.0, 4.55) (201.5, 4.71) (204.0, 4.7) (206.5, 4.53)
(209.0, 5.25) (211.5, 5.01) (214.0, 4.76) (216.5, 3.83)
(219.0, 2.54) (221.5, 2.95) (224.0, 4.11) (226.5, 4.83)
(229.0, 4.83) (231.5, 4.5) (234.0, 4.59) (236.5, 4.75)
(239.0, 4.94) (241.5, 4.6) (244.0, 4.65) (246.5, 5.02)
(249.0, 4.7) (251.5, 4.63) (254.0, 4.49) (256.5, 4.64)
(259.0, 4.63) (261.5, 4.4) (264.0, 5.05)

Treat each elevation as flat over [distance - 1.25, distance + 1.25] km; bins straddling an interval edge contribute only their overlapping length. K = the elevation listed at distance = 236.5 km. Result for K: 4.75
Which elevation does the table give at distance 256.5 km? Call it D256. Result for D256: 4.64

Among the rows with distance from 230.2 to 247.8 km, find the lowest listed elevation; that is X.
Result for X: 4.5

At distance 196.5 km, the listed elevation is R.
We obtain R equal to 4.49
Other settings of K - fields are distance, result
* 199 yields 4.55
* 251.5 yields 4.63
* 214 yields 4.76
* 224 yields 4.11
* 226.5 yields 4.83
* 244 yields 4.65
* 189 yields 4.25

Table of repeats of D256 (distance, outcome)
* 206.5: 4.53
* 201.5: 4.71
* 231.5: 4.5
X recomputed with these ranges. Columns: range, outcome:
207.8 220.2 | 2.54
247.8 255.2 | 4.49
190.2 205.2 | 4.43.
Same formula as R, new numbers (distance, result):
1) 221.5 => 2.95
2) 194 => 4.43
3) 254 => 4.49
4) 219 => 2.54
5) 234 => 4.59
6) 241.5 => 4.6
